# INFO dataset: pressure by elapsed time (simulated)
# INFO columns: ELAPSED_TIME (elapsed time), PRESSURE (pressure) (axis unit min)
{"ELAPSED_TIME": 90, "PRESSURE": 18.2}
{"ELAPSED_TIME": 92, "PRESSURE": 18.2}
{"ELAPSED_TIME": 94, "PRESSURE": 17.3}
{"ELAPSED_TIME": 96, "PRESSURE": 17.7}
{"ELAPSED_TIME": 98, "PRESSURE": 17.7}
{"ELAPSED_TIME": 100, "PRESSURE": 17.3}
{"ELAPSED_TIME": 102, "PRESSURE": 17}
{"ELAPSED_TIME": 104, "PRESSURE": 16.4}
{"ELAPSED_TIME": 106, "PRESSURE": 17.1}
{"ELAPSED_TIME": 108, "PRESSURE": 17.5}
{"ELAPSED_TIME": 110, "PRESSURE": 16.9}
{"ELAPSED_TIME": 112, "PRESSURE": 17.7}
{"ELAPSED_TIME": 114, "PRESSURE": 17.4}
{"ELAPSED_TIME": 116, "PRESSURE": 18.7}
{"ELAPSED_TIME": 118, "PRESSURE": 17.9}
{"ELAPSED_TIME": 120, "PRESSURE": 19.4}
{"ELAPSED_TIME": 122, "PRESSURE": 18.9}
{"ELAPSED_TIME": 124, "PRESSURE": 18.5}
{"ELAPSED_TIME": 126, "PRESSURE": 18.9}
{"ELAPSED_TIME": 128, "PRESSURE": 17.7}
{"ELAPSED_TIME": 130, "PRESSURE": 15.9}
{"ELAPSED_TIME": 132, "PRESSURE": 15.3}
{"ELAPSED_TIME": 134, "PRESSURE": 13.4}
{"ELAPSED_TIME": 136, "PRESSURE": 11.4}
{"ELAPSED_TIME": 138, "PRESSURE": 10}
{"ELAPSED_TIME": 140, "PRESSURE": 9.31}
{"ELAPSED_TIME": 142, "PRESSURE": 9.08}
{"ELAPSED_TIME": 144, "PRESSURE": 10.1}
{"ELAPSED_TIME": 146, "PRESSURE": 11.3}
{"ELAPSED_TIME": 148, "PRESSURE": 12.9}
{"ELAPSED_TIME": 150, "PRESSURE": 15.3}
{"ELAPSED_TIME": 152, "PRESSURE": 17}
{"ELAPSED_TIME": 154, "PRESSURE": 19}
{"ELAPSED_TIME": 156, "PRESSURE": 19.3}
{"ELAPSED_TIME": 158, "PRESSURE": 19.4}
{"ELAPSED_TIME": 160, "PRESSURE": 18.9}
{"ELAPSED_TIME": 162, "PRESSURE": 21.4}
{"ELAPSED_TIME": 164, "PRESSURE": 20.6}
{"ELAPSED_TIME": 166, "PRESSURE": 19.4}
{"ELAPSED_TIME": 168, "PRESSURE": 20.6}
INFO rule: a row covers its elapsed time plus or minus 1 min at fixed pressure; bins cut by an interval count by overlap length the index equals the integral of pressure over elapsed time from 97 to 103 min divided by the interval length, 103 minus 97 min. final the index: 17.3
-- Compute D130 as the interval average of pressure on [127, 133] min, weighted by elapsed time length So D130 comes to 16.3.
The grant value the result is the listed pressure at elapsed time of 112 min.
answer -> 17.7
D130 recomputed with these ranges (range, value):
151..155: 18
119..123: 19.1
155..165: 19.9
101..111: 17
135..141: 10.2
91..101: 17.6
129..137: 14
